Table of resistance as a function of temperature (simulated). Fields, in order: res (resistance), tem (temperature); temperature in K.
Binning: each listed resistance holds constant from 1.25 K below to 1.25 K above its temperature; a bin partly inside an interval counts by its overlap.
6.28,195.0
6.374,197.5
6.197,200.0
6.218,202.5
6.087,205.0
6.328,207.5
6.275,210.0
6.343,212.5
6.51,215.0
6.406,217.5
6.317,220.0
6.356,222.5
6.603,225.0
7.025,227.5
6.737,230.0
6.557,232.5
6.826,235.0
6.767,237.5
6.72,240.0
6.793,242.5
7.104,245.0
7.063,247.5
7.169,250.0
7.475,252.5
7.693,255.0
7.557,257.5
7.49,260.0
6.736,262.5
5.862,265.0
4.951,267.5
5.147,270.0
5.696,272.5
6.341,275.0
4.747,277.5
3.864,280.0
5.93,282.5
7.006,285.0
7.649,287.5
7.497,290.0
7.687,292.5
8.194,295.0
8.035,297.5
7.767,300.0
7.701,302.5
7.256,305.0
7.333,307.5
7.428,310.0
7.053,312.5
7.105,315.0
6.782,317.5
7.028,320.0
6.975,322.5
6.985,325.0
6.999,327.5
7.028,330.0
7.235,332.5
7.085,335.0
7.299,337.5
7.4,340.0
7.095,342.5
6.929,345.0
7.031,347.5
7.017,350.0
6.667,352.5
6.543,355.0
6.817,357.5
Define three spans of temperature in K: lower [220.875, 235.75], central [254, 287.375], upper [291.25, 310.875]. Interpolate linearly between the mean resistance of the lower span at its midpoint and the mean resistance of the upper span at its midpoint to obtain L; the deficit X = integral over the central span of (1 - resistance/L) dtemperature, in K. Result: 5.2 K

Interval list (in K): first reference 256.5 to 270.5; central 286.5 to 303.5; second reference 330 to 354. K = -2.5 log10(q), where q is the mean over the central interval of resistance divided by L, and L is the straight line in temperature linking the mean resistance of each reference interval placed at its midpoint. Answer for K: -0.18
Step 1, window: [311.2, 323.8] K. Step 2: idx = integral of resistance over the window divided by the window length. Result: 6.99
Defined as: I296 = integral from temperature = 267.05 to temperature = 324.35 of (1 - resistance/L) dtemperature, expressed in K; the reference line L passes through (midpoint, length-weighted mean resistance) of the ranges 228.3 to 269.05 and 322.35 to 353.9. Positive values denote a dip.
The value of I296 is 1.5 K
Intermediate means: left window 6.83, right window 7.06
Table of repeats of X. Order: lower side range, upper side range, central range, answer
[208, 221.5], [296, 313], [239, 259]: -1.14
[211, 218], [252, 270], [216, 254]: -1.54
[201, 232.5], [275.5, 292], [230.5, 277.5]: -2.29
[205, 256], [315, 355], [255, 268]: 0.18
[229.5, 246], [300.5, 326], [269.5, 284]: 3.45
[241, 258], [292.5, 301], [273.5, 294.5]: 3.73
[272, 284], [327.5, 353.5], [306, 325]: -2.16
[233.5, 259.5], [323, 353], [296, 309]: -0.98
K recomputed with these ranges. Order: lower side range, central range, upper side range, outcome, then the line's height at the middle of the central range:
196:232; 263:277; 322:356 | 0.19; 6.69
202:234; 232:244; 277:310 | -0.02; 6.61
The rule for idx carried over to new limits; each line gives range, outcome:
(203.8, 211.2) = 6.23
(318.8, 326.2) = 7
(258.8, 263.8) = 7.1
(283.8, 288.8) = 7.33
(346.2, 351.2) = 7.02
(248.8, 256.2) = 7.45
